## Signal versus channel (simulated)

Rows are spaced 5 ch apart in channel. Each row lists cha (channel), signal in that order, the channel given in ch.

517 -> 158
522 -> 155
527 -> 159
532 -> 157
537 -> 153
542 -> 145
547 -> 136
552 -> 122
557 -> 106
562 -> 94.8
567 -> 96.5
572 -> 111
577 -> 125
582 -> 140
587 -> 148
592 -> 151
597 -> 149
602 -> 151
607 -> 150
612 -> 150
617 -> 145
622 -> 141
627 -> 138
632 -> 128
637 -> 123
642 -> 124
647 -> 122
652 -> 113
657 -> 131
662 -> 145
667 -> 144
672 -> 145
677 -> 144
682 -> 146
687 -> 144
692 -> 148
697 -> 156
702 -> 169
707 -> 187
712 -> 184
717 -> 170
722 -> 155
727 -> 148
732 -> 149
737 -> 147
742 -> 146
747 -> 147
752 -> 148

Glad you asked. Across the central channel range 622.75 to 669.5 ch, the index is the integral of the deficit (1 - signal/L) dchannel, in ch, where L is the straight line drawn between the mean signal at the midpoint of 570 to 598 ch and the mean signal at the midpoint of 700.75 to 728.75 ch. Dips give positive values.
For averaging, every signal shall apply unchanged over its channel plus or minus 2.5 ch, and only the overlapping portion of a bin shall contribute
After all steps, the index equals 6.82 ch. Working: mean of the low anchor 137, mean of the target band 130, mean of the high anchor 169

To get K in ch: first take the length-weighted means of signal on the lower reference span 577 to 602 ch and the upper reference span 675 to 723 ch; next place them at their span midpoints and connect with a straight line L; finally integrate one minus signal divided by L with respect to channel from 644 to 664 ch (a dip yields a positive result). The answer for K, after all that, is 3.5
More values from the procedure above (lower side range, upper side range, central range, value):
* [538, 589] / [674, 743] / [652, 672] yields 1.2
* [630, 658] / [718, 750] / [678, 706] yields -3.4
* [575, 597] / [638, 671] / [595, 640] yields -1.5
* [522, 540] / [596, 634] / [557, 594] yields 6.7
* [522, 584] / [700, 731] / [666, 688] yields 2.0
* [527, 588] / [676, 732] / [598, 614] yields -1.3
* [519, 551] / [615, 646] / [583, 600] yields -1.1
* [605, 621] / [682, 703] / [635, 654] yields 3.7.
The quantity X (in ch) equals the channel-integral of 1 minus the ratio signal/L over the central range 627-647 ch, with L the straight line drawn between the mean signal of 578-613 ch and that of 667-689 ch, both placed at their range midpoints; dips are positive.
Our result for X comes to 2.71 ch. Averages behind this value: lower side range 147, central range 126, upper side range 145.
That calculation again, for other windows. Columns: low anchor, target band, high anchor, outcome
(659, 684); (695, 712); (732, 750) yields -3.19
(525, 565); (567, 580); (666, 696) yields 2.03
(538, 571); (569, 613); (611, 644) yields -4.89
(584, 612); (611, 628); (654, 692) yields 0.49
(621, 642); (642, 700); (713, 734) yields 1.30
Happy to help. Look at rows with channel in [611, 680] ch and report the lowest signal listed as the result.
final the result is 113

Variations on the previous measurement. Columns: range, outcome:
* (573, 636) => 125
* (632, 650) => 122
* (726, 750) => 146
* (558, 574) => 94.8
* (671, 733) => 144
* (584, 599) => 148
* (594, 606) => 149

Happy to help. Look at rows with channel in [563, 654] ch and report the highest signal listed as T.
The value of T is 151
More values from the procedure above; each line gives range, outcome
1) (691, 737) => 187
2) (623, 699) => 156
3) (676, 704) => 169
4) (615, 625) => 145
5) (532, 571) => 157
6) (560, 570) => 96.5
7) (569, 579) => 125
